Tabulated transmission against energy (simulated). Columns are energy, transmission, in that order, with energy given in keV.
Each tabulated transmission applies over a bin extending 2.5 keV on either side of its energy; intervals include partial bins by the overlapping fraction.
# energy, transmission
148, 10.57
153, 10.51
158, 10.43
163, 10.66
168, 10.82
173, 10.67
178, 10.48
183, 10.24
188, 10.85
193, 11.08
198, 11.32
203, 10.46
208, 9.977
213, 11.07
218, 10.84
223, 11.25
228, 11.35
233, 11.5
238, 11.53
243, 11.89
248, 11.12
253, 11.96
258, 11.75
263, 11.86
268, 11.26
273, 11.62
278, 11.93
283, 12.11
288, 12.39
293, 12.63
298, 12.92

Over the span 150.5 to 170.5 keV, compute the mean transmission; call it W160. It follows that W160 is 10.6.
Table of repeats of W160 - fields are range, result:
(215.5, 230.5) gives 11.1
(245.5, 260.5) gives 11.6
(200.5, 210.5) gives 10.2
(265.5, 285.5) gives 11.7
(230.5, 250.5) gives 11.5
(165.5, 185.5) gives 10.6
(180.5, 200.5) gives 10.9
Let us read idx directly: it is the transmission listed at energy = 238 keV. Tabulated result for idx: 11.53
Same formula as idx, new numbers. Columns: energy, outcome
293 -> 12.63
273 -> 11.62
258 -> 11.75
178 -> 10.48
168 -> 10.82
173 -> 10.67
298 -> 12.92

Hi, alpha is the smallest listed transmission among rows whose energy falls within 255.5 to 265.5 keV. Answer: 11.75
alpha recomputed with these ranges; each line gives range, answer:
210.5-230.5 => 10.84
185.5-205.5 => 10.46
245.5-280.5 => 11.12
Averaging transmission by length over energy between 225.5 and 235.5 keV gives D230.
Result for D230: 11.4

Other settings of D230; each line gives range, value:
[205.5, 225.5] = 10.8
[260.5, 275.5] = 11.6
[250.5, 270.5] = 11.7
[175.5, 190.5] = 10.5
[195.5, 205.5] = 10.9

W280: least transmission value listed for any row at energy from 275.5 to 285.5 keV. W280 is 11.93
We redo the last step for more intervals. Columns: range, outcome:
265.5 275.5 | 11.26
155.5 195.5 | 10.24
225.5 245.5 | 11.35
